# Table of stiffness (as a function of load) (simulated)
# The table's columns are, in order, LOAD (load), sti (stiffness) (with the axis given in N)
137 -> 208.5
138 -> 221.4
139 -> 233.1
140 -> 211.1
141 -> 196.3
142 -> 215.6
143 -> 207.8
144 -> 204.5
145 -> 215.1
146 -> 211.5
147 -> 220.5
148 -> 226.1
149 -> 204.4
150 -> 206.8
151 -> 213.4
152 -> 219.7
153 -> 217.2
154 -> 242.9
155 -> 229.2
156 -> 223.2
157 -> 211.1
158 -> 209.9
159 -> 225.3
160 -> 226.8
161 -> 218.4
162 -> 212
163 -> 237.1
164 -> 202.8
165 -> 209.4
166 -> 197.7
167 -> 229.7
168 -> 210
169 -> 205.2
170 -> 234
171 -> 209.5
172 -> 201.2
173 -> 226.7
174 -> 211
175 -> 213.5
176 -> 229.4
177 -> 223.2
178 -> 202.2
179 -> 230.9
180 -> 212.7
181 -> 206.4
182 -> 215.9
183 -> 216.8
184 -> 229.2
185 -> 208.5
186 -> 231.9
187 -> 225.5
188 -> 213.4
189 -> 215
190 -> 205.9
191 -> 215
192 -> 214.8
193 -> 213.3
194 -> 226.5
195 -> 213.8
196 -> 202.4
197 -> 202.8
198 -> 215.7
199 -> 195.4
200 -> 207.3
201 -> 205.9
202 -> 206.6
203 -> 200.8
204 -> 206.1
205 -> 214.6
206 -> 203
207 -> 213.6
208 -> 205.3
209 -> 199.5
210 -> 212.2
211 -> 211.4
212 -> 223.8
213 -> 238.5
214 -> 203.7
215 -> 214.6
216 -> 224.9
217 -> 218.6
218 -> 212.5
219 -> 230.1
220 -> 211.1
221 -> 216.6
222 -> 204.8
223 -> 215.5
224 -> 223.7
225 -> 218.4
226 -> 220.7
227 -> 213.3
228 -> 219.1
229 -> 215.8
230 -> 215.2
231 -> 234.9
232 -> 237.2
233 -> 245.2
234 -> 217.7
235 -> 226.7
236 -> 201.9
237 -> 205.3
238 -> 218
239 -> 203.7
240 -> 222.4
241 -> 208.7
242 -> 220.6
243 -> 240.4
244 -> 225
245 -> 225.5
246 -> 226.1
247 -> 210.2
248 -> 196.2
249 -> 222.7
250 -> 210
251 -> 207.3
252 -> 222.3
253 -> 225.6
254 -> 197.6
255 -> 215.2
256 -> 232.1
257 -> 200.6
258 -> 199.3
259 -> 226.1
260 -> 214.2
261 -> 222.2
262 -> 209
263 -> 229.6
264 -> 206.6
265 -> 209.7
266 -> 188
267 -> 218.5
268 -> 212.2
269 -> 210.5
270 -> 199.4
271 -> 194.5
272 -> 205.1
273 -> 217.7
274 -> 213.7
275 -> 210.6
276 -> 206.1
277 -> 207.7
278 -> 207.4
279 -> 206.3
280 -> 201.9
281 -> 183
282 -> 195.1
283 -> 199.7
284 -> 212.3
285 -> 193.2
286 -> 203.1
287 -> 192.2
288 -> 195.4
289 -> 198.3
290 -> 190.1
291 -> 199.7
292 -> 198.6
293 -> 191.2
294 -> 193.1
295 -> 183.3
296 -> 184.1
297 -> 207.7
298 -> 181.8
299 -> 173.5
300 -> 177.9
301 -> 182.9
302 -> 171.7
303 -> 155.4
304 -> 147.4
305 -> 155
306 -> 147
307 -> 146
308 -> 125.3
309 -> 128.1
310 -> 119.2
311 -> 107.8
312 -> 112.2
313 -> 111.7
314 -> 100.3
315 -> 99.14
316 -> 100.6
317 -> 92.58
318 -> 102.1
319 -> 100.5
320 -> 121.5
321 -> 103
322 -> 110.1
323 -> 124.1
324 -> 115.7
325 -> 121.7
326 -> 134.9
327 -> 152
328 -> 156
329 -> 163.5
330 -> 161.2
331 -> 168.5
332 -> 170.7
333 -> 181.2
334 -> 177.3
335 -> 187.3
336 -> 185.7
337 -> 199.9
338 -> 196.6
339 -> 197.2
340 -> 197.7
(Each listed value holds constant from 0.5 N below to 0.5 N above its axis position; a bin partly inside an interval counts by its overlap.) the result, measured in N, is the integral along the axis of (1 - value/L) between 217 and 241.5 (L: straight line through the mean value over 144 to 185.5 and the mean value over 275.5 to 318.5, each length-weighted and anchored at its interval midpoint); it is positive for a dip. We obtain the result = -3.3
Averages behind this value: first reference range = 217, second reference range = 167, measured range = 218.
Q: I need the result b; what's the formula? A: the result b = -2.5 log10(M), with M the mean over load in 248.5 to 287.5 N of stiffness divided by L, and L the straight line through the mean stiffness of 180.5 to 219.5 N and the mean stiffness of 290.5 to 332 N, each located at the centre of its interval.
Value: -0.21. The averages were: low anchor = 213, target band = 208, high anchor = 145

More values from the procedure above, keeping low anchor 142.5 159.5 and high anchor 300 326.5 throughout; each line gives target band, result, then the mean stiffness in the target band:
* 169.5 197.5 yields -0.092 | 216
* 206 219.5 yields -0.183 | 216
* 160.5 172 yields -0.031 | 214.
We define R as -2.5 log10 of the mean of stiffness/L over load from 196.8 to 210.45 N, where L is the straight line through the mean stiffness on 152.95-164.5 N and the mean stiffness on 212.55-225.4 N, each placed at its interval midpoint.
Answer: 0.06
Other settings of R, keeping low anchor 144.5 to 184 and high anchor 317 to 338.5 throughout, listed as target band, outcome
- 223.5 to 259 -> -0.18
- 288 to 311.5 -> -0.06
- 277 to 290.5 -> -0.19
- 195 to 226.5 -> -0.08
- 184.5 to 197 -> -0.05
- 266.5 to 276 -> -0.21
